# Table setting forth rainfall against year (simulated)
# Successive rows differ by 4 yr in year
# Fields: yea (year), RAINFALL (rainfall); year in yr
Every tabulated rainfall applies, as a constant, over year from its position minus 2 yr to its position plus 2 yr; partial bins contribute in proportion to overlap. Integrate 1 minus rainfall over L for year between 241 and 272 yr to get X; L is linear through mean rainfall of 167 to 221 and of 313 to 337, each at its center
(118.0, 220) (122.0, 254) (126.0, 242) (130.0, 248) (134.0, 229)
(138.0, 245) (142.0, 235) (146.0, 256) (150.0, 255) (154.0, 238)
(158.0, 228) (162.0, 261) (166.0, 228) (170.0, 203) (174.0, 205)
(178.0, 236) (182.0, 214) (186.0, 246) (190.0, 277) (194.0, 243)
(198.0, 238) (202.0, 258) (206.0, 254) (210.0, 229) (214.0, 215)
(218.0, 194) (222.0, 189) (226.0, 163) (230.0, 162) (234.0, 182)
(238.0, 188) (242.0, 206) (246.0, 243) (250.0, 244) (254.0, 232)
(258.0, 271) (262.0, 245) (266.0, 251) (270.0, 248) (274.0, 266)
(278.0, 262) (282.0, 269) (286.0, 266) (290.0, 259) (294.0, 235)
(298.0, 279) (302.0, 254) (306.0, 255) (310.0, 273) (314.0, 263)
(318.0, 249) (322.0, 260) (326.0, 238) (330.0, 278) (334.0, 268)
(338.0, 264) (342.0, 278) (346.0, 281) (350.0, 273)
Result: 0.1 yr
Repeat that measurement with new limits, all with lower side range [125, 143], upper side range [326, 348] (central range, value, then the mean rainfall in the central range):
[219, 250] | 7.44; 194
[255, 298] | 0.62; 258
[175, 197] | 0.59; 241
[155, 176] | 1.63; 226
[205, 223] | 2.59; 216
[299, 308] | 0.28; 257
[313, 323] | 0.42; 256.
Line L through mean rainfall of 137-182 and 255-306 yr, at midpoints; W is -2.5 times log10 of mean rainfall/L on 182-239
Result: 0.125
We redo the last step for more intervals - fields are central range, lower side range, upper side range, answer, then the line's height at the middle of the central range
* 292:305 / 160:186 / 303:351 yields 0.01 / 257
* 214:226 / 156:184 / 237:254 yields 0.18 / 224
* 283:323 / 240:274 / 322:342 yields -0.02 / 256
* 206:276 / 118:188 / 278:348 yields 0.14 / 251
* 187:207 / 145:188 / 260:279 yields -0.06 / 239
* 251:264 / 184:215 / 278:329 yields 0.02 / 253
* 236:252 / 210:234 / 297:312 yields -0.06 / 208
